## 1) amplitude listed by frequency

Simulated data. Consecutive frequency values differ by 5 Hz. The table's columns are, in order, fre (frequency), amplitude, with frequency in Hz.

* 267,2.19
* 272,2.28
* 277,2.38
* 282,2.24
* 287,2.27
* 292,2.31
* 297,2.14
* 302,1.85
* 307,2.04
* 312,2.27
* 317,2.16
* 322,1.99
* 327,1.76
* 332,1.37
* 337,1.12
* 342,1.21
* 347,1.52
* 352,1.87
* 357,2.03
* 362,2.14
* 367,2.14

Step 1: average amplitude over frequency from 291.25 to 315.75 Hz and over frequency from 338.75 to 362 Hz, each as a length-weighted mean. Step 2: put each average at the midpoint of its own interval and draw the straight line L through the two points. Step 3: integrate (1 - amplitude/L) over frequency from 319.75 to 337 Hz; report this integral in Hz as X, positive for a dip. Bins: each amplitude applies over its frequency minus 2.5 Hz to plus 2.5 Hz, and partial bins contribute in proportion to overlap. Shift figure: 2.5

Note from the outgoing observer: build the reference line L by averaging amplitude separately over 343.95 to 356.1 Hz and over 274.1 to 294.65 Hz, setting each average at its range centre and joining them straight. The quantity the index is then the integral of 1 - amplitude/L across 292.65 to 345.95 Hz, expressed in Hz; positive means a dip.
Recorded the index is 5.41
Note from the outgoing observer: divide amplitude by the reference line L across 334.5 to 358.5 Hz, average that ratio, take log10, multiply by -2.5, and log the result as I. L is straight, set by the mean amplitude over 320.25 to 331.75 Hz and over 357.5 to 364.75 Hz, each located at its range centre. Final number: 0.28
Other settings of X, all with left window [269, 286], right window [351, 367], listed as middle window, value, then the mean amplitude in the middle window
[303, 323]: 0.7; 2.1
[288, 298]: 0.0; 2.24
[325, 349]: 8.3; 1.39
